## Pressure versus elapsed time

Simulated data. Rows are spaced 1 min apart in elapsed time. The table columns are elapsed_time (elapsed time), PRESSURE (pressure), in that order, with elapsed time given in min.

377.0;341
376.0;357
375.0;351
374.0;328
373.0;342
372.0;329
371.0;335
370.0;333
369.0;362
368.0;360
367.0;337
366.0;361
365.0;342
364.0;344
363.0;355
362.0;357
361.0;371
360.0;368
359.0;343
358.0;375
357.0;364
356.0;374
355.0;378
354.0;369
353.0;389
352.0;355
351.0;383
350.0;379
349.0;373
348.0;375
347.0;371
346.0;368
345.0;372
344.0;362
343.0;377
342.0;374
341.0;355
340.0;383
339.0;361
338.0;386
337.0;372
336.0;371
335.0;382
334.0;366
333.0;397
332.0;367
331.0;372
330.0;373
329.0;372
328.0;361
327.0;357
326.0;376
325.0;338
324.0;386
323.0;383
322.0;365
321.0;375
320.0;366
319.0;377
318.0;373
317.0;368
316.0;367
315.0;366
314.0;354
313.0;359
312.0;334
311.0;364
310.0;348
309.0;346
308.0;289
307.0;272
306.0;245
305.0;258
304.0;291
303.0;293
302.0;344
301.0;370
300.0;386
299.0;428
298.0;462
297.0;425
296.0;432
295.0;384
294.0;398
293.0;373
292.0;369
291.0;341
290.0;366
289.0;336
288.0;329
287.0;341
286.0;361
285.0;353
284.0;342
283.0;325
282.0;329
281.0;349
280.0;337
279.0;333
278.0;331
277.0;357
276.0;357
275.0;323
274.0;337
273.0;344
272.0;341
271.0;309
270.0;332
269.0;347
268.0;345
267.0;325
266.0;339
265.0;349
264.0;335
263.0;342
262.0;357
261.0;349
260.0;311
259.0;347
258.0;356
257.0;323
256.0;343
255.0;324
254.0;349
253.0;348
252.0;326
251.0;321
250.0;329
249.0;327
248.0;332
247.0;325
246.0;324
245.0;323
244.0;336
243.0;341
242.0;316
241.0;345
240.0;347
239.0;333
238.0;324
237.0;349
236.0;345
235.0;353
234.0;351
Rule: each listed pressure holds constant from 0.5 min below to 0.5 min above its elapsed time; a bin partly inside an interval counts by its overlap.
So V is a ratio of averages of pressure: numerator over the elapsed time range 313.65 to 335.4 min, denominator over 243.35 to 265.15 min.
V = 1.10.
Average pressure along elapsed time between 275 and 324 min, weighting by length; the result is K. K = 353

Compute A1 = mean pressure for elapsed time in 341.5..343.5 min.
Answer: 376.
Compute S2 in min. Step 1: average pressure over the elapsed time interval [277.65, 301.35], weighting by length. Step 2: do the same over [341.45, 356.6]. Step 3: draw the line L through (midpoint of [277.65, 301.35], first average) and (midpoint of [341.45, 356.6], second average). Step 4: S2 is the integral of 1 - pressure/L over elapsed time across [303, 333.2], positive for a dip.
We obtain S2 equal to 1.7 min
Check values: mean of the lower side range 367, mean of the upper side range 373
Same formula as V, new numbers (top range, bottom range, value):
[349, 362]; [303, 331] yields 1.07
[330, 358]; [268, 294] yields 1.09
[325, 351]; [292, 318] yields 1.05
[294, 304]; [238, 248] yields 1.17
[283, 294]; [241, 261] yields 1.06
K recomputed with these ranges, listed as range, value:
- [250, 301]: 351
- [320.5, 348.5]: 371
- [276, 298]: 360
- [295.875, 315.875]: 347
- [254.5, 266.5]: 340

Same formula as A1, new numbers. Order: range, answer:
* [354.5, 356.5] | 376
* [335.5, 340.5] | 375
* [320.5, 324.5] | 377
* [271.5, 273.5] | 342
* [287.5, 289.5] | 332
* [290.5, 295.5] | 373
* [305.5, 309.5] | 288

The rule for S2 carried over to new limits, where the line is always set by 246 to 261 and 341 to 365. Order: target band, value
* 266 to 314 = 0.0 min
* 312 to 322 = -0.3 min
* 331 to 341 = -0.4 min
